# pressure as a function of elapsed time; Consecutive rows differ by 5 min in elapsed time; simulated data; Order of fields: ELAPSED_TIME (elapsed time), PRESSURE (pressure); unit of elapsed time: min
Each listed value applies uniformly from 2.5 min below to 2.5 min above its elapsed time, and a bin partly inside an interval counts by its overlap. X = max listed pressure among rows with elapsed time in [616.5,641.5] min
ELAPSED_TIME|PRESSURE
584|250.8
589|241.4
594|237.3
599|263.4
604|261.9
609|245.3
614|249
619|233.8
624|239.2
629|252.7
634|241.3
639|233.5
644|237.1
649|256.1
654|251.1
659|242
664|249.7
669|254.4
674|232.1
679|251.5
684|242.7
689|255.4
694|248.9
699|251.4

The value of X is 252.7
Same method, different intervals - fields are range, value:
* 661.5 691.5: 255.4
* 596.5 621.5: 263.4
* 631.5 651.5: 256.1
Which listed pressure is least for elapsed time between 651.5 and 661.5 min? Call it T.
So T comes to 242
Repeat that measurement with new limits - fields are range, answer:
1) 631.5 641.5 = 233.5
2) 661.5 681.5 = 232.1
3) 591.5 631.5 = 233.8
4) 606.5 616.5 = 245.3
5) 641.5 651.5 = 237.1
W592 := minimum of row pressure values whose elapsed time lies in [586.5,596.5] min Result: 237.3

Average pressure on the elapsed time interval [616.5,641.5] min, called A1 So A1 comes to 240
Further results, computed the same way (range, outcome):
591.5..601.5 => 250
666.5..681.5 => 246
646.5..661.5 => 250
